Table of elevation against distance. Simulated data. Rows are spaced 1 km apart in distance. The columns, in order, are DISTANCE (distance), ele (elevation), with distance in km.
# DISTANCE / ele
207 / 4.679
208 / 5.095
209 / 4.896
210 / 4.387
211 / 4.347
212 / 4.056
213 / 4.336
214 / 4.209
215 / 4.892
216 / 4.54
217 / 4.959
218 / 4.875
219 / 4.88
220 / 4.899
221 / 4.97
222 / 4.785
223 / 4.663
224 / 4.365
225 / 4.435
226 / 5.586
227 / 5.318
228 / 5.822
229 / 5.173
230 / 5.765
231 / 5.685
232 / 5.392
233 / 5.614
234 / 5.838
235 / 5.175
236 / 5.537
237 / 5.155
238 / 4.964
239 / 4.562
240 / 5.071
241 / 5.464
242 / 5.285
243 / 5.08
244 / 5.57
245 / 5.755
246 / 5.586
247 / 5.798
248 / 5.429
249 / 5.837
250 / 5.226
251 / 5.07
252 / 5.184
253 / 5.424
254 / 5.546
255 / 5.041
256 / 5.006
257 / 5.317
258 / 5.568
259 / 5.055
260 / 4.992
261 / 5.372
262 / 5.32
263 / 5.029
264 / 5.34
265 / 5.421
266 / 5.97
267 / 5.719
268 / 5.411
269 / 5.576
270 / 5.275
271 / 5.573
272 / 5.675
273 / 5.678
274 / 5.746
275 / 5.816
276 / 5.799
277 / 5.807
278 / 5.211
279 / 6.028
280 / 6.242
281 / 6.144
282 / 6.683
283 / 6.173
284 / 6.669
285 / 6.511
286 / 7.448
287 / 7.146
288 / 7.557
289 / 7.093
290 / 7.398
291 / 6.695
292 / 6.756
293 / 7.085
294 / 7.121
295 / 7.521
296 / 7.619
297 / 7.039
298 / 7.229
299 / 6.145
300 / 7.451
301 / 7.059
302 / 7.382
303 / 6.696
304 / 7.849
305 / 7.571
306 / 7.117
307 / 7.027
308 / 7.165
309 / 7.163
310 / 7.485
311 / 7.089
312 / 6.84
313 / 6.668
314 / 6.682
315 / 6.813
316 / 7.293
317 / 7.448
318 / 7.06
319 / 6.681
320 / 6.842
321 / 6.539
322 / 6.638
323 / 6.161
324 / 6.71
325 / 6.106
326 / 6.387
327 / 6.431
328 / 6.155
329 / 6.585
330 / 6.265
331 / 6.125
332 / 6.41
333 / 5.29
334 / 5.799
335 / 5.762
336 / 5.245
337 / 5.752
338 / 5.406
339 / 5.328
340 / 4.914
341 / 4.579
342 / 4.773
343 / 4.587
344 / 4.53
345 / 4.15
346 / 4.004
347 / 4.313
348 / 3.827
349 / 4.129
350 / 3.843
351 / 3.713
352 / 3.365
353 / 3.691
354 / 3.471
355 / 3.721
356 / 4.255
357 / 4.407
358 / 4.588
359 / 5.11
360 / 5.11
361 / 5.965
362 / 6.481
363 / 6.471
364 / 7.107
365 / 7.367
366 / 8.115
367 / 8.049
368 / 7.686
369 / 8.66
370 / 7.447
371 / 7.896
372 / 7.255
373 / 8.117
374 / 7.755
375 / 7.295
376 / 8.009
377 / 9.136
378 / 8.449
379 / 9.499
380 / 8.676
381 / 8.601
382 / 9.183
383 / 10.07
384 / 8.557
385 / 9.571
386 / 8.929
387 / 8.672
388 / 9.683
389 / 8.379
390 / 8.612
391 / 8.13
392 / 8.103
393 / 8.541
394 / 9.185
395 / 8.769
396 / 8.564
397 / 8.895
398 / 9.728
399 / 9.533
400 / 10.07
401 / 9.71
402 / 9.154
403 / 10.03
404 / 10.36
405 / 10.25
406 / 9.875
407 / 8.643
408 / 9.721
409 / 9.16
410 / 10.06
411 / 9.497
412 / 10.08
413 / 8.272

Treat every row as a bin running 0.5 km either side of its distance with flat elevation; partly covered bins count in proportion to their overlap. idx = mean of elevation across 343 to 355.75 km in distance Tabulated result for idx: 3.93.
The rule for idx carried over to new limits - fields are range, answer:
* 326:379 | 5.86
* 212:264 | 5.18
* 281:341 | 6.68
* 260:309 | 6.44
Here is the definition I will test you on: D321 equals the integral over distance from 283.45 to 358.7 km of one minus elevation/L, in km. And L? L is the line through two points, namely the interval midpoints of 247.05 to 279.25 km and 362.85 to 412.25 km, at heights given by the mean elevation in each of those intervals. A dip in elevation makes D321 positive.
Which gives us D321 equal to 8.5 km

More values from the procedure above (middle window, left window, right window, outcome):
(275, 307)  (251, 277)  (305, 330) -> -3.7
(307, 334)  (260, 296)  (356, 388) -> 0.8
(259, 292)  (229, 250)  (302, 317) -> 1.6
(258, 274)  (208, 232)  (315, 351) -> -0.8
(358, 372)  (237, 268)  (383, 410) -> 2.4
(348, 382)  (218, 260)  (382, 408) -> 8.2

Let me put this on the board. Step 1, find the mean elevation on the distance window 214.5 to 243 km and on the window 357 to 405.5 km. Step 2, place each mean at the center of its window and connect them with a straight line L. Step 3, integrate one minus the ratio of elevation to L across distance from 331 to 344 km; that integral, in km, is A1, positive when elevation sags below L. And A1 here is 3.6 km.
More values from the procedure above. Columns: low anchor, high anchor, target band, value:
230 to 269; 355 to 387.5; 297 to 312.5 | -1.96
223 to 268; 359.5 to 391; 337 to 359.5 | 9.50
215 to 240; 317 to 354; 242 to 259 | -0.70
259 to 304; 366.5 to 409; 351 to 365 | 5.51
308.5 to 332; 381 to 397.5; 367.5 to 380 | 0.38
